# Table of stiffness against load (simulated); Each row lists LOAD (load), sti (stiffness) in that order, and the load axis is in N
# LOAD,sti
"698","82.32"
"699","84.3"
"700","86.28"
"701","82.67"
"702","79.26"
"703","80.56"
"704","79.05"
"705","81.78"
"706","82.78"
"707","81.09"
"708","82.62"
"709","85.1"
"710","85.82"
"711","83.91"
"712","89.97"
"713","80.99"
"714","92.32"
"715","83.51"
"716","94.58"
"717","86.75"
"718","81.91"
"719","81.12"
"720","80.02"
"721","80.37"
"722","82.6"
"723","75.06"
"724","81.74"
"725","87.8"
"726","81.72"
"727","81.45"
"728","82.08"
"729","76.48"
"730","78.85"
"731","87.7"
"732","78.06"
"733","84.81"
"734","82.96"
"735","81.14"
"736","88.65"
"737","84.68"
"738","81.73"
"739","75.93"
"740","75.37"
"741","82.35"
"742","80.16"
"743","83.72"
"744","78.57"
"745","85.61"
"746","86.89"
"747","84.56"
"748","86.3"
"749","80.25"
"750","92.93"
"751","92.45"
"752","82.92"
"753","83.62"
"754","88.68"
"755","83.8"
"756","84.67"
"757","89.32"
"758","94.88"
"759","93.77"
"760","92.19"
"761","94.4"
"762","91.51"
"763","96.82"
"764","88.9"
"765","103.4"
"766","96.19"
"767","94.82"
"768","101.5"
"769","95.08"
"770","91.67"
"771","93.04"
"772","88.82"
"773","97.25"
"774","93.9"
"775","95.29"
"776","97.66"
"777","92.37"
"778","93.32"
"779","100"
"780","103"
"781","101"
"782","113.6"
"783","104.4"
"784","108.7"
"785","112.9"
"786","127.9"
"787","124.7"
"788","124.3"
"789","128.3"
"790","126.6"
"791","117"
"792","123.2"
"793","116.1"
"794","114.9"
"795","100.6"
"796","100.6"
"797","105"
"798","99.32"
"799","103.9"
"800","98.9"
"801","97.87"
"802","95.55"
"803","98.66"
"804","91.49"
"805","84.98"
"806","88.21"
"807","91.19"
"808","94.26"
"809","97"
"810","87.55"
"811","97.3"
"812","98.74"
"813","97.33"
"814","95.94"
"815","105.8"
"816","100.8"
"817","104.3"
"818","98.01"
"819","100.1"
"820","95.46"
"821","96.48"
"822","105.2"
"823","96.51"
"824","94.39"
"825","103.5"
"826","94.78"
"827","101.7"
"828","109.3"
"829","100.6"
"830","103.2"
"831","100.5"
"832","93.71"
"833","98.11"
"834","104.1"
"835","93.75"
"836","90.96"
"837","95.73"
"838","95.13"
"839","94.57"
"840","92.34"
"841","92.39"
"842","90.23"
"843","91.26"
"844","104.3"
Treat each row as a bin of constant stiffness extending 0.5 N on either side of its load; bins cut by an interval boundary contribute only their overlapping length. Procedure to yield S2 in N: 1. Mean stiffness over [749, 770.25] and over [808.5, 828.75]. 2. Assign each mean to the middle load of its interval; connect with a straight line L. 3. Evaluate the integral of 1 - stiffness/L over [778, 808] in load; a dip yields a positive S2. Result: -3.4 N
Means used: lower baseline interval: 91.8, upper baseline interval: 99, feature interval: 107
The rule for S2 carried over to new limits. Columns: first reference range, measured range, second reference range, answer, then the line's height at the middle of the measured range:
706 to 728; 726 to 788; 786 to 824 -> 0.8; 92.5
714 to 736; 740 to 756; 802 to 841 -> 0.3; 86.2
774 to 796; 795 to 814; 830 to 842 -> 1.5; 105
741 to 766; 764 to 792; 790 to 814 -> -3.0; 94.5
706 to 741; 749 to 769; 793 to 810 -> -0.4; 89.7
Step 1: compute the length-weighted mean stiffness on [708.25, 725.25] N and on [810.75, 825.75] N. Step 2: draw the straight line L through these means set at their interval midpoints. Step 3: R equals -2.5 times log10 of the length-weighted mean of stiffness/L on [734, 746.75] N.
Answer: 0.07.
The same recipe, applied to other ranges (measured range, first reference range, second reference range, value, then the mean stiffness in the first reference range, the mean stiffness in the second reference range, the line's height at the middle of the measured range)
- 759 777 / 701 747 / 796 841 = -0.06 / 82.7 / 97.5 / 89.6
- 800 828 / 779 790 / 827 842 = 0.08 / 115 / 97.4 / 104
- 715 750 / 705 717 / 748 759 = 0.05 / 85.6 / 87.6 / 86.6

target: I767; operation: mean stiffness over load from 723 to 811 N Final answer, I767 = 94.2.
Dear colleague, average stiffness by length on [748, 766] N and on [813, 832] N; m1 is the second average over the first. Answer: 1.11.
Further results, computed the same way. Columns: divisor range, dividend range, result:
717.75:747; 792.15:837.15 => 1.21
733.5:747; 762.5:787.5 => 1.22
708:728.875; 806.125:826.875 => 1.17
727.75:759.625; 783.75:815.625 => 1.24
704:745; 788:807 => 1.27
